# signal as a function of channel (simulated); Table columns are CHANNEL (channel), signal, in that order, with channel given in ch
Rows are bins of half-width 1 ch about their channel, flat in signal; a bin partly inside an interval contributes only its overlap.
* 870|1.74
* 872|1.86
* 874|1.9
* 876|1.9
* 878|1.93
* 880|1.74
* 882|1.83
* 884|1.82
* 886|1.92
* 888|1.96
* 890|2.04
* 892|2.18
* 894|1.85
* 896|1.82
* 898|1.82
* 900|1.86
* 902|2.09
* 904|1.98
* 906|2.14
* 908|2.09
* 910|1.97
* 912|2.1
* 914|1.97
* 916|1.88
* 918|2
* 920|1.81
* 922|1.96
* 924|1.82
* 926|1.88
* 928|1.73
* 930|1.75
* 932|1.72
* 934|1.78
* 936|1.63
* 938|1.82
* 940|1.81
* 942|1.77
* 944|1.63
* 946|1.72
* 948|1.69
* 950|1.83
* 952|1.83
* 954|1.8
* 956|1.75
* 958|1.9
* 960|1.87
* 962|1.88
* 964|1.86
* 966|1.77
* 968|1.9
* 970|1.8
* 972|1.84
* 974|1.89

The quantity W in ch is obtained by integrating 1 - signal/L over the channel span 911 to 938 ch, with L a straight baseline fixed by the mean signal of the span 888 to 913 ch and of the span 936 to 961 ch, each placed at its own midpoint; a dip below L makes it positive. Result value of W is 0.6 ch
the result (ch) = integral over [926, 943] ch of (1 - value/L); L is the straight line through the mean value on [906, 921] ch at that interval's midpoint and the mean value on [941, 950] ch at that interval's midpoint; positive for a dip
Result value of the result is 0.46 ch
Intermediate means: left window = 1.99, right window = 1.72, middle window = 1.76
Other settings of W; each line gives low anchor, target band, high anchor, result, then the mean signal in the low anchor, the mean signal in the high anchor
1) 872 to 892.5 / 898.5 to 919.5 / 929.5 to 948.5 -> -1.97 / 1.91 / 1.73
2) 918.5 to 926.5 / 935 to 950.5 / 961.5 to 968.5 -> 1.06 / 1.88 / 1.85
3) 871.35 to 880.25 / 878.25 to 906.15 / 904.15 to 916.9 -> 0.29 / 1.88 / 2.02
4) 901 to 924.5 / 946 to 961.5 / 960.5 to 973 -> 0.58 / 1.99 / 1.84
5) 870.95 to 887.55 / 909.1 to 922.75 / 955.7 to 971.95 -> -0.73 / 1.87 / 1.85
